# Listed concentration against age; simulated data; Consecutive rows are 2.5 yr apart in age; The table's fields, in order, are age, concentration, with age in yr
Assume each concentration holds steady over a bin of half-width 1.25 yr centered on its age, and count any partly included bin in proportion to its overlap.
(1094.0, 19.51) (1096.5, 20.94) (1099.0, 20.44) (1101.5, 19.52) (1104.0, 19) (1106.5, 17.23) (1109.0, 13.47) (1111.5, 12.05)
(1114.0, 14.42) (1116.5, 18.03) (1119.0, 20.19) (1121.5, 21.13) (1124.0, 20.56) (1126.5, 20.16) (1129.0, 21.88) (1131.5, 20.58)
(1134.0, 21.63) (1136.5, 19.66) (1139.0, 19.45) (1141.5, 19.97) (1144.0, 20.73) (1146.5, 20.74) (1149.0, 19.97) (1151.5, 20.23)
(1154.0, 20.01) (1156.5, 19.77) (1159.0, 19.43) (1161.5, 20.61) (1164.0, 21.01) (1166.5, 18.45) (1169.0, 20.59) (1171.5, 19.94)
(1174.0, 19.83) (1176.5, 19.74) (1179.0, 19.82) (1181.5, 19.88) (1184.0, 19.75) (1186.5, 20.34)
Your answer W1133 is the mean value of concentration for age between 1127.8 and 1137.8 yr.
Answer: 20.9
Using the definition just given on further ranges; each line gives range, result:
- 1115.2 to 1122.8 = 19.8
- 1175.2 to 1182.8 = 19.8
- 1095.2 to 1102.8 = 20.3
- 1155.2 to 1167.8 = 19.9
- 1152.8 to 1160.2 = 19.7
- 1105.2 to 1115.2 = 14.3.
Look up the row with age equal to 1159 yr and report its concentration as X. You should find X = 19.43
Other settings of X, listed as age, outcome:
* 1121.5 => 21.13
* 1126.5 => 20.16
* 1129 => 21.88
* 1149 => 19.97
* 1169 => 20.59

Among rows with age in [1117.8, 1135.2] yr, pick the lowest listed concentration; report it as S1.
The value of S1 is 20.16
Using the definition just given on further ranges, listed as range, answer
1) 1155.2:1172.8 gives 18.45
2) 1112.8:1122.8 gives 14.42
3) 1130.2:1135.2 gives 20.58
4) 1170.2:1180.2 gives 19.74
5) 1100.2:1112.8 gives 12.05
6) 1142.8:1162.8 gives 19.43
